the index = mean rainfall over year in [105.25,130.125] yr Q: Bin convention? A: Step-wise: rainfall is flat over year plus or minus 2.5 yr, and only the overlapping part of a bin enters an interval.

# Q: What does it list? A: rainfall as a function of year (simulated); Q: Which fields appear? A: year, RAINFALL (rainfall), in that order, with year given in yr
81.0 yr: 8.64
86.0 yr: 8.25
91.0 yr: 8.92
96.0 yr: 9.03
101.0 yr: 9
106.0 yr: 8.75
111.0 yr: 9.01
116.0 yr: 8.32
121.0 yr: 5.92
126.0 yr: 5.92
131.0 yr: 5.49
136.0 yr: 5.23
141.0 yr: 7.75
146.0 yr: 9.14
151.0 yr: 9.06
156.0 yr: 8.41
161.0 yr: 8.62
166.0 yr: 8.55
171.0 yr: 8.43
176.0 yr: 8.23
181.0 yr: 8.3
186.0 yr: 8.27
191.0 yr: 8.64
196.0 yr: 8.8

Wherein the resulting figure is 7.37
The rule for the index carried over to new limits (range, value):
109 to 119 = 8.51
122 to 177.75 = 7.66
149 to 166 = 8.66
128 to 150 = 7.03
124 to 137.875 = 5.55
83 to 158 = 7.88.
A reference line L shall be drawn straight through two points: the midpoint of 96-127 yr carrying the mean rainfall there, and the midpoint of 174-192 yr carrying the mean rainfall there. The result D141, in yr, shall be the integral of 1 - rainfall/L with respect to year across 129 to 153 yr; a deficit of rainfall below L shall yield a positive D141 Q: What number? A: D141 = 2.40 yr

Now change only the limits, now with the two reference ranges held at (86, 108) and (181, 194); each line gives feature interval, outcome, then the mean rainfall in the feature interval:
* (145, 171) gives -0.39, 8.7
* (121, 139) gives 6.29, 5.66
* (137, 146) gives 0.97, 7.72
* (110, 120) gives 0.65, 8.2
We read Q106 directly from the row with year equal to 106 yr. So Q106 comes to 8.75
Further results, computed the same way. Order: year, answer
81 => 8.64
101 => 9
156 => 8.41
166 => 8.55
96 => 9.03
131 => 5.49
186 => 8.27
